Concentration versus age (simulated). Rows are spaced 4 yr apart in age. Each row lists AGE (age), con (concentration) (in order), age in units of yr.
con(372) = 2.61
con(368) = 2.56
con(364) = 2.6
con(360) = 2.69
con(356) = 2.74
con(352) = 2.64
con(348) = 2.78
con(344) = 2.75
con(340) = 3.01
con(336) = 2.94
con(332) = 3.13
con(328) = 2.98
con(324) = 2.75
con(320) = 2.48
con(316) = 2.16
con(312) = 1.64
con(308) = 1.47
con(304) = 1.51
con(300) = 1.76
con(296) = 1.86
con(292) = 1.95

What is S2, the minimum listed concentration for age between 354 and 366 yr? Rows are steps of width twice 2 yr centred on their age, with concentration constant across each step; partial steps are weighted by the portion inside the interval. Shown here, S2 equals 2.6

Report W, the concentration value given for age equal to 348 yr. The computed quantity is 2.78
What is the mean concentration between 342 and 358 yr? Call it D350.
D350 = 2.73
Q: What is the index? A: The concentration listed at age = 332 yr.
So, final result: 3.13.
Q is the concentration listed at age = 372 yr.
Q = 2.61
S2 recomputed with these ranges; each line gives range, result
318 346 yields 2.48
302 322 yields 1.47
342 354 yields 2.64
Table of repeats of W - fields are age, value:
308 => 1.47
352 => 2.64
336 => 2.94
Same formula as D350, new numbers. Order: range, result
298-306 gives 1.64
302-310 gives 1.49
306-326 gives 2.1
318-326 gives 2.62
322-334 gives 2.95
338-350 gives 2.85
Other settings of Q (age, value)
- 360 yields 2.69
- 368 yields 2.56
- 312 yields 1.64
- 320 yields 2.48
